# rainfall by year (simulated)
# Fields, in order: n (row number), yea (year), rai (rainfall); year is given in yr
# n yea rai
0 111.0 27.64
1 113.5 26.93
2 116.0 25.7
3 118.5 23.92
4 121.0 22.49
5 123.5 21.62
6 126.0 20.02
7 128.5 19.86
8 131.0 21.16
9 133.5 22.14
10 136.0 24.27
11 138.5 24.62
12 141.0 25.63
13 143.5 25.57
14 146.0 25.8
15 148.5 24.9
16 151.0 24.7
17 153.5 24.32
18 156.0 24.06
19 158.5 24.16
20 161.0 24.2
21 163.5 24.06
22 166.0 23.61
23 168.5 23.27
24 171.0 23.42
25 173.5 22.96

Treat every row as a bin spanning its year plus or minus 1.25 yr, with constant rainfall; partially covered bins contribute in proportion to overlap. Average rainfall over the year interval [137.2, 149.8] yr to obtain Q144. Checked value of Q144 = 25.3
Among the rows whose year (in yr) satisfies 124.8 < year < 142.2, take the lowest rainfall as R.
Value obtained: 19.86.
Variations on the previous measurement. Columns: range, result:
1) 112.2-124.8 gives 21.62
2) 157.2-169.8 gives 23.27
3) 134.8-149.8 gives 24.27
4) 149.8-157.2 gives 24.06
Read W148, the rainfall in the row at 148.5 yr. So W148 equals 24.9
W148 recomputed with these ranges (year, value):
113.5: 26.93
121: 22.49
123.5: 21.62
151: 24.7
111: 27.64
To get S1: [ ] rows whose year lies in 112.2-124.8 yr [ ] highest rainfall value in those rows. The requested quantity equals 26.93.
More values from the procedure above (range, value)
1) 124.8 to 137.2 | 24.27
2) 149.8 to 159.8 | 24.7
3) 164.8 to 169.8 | 23.61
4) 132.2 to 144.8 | 25.63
